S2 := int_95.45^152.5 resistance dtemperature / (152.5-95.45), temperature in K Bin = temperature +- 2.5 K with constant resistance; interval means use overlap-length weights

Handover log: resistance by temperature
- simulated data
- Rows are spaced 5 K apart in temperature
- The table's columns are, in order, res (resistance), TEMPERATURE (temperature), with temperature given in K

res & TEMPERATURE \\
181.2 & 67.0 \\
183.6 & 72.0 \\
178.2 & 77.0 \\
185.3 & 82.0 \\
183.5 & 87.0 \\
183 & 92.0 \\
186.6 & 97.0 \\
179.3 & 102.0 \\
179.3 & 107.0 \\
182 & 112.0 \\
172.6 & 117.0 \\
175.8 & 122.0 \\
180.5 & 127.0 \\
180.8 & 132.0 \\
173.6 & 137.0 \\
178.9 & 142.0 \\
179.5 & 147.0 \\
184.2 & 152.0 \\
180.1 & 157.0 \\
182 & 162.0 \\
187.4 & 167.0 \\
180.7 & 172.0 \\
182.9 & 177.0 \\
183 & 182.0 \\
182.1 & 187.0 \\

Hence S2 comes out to 179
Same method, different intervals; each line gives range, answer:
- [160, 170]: 185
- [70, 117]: 182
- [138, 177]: 182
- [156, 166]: 182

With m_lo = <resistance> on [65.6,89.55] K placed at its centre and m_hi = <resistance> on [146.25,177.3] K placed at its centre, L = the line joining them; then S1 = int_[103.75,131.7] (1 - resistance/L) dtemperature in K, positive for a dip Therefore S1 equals 0.6 K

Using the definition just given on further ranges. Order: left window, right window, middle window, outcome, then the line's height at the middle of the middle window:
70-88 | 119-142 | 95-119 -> -0.01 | 180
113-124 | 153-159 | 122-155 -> -0.18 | 178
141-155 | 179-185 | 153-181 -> -0.10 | 182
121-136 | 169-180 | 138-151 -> 0.06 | 180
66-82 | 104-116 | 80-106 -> -0.39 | 181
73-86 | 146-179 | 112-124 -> 0.43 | 182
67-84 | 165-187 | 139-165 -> 0.29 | 183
